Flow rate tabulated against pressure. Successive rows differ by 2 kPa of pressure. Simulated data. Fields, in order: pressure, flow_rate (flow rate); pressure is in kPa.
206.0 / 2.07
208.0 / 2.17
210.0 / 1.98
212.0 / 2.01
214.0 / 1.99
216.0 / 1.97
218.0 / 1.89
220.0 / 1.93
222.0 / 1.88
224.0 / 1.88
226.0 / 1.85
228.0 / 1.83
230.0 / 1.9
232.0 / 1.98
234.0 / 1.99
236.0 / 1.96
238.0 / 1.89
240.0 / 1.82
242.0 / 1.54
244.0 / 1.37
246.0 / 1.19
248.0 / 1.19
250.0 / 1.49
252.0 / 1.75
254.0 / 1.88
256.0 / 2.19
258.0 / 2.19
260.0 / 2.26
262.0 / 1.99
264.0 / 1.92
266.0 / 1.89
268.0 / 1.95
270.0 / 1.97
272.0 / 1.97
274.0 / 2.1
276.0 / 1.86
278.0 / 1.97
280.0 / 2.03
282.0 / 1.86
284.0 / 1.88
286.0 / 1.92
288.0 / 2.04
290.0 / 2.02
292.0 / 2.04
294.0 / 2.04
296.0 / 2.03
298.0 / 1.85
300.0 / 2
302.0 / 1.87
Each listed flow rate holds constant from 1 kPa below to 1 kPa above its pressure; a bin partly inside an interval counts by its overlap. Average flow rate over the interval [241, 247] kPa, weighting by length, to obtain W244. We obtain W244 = 1.37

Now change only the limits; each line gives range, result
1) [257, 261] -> 2.22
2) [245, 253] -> 1.41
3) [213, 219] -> 1.95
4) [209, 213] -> 1.99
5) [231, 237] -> 1.98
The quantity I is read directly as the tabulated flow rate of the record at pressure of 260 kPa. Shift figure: 2.26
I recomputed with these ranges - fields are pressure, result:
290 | 2.02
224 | 1.88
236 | 1.96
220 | 1.93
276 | 1.86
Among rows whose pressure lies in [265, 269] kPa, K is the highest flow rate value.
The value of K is 1.95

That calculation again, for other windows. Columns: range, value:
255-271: 2.26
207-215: 2.17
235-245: 1.96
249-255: 1.88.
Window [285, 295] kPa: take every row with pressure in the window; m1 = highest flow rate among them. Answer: 2.04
